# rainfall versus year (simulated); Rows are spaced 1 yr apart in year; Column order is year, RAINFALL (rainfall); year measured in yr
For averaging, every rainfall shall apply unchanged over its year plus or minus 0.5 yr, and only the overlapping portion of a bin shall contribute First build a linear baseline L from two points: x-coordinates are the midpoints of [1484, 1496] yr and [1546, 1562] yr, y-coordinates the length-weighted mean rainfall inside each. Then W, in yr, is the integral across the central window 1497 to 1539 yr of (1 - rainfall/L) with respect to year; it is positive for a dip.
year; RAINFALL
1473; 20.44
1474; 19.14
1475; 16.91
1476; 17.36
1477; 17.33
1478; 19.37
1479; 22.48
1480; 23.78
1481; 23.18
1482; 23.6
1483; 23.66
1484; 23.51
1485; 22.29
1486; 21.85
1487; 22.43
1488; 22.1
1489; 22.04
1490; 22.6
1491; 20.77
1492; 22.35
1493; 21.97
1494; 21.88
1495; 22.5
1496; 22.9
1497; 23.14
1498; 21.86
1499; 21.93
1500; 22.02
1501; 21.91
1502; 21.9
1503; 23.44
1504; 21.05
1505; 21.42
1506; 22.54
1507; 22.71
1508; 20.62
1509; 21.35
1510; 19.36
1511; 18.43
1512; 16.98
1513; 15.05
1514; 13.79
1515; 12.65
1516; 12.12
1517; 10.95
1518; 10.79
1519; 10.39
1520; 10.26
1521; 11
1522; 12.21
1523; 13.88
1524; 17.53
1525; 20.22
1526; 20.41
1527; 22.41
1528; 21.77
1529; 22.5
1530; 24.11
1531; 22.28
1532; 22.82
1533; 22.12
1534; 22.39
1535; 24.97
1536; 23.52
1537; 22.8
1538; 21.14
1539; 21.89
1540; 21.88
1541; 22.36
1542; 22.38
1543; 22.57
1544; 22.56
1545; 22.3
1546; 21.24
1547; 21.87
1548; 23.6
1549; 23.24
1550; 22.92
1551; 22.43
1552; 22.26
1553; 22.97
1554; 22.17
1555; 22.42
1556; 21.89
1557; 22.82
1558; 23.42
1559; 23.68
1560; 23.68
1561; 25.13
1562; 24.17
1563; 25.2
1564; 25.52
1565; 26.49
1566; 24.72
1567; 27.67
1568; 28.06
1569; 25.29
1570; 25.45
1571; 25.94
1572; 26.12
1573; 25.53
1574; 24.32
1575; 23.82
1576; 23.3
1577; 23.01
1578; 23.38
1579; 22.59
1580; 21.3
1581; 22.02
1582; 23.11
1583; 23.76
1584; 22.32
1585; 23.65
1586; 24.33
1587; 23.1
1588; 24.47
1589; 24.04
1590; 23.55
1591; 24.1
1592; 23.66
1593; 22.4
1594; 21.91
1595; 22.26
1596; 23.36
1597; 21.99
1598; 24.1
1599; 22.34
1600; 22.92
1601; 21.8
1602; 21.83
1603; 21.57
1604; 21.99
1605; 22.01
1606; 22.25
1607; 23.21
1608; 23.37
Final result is 6.3 yr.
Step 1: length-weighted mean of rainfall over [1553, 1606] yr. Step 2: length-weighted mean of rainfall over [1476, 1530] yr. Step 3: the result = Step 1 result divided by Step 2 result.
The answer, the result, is 1.2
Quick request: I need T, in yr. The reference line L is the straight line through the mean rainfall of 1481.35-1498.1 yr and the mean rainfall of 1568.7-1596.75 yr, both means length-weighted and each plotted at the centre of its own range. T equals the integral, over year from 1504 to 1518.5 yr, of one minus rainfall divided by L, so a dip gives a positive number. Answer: 3.5 yr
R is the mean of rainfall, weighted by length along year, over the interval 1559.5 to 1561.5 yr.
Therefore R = 24.4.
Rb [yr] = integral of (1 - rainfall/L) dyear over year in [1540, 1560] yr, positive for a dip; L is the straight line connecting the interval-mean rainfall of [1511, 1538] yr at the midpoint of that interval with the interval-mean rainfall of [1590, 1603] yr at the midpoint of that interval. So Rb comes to -3.16 yr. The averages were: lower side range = 17.8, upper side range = 22.7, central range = 22.6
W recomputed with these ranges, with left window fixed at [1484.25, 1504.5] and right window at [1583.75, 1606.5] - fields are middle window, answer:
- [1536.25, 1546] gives 0.1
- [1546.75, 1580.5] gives -2.0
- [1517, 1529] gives 3.6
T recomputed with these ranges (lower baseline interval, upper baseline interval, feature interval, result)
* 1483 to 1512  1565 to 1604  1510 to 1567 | 5.55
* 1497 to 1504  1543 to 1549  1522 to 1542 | 0.83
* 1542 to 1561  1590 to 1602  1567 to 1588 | -1.25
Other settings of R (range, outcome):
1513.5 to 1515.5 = 13.2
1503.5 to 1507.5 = 21.9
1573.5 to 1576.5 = 23.8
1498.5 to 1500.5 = 22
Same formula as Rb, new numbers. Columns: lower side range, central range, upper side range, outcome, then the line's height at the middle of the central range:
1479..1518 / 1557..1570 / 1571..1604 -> -1.5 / 22.5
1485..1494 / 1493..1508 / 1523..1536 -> -0.2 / 21.9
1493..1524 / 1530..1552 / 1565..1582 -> -1.3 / 21.3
